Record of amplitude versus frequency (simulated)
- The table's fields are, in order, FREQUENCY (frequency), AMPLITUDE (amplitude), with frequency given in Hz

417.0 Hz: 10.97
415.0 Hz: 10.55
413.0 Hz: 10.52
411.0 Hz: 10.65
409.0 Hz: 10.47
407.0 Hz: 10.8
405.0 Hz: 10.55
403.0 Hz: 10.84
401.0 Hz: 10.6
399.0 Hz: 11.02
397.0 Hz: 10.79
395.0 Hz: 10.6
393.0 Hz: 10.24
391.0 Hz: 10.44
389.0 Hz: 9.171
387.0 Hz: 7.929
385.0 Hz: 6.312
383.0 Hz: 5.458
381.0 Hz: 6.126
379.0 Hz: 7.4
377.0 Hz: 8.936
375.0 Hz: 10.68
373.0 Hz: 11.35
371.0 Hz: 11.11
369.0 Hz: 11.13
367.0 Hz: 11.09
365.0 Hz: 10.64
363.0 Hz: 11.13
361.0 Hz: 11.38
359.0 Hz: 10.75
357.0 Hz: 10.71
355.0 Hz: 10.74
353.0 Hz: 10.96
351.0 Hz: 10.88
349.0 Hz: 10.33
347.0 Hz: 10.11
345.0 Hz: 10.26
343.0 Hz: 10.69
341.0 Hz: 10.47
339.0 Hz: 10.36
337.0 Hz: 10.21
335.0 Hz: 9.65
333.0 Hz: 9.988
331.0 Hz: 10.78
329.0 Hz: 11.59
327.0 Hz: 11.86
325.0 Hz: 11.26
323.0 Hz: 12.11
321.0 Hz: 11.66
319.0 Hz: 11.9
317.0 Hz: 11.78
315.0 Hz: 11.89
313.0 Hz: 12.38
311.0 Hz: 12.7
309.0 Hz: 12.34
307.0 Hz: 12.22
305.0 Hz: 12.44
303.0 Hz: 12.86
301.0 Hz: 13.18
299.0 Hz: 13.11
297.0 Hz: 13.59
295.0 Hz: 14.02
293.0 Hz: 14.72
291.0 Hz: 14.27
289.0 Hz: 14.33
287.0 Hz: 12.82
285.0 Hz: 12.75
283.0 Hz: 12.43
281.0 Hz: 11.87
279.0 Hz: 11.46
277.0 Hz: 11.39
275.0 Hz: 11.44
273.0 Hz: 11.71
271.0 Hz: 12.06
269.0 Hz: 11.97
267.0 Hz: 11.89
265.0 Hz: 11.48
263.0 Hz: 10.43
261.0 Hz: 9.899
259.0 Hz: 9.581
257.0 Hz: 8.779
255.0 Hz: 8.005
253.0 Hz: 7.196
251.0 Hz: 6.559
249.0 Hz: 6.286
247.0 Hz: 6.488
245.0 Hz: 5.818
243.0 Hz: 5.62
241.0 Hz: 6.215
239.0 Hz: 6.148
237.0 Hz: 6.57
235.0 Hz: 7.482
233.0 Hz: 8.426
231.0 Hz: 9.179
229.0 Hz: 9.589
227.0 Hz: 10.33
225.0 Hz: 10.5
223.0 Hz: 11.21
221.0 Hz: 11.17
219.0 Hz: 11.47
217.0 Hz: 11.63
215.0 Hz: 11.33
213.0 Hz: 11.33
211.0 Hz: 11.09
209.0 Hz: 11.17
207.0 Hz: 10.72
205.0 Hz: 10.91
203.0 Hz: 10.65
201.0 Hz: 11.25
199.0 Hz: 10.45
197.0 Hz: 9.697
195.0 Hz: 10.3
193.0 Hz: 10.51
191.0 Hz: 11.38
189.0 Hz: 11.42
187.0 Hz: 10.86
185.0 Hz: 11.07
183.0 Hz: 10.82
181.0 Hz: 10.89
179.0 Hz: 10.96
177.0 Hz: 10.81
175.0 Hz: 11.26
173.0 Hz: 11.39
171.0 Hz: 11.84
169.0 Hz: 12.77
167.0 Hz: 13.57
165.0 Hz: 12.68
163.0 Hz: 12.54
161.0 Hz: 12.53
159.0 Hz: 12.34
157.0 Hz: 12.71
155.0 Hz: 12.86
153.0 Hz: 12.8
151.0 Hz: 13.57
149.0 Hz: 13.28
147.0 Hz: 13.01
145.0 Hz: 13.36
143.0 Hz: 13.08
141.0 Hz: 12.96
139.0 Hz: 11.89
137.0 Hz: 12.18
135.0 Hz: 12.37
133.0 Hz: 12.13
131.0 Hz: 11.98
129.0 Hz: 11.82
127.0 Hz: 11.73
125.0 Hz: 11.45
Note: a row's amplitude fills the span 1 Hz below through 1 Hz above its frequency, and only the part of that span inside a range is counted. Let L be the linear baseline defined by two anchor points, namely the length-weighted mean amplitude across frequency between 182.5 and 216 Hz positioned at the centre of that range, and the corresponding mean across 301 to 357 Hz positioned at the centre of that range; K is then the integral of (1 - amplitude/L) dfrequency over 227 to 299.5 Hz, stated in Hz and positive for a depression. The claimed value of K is 6.3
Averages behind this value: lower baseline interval 10.9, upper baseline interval 11.3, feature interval 10.1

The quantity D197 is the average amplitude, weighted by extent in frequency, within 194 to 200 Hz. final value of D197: 10.1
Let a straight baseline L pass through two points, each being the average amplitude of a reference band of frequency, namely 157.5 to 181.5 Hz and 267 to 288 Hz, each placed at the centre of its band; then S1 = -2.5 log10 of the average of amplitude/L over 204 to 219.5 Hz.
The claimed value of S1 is 0.07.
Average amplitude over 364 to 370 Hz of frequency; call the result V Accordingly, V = 11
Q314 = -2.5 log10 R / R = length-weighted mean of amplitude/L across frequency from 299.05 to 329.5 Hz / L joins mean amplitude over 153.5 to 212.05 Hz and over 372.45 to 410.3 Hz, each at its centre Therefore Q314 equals -0.195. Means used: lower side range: 11.4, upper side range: 9.45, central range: 12.2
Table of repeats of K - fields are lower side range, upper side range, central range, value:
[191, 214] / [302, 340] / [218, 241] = 3.8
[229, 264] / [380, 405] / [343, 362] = -4.2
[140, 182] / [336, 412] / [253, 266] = 2.1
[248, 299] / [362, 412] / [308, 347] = -2.3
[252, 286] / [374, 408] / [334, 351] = -0.7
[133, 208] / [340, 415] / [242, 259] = 6.3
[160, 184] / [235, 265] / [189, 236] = -4.6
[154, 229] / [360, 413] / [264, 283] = -1.8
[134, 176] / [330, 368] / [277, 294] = -2.6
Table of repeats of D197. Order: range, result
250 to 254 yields 6.88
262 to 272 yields 11.6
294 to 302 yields 13.5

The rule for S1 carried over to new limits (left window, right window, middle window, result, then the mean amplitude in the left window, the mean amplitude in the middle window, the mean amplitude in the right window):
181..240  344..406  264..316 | -0.23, 10.3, 12.6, 9.99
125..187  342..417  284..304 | -0.24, 12.2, 13.6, 10.1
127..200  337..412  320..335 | -0.07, 11.9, 11.2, 10.1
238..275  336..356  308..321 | -0.22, 8.75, 12.1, 10.5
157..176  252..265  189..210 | 0.05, 12.3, 10.7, 9.17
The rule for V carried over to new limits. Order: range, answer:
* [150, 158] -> 13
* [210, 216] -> 11.2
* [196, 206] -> 10.6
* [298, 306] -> 12.9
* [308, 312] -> 12.5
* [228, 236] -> 8.67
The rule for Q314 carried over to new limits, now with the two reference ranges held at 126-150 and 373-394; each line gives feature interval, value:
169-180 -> 0.05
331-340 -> -0.10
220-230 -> 0.05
